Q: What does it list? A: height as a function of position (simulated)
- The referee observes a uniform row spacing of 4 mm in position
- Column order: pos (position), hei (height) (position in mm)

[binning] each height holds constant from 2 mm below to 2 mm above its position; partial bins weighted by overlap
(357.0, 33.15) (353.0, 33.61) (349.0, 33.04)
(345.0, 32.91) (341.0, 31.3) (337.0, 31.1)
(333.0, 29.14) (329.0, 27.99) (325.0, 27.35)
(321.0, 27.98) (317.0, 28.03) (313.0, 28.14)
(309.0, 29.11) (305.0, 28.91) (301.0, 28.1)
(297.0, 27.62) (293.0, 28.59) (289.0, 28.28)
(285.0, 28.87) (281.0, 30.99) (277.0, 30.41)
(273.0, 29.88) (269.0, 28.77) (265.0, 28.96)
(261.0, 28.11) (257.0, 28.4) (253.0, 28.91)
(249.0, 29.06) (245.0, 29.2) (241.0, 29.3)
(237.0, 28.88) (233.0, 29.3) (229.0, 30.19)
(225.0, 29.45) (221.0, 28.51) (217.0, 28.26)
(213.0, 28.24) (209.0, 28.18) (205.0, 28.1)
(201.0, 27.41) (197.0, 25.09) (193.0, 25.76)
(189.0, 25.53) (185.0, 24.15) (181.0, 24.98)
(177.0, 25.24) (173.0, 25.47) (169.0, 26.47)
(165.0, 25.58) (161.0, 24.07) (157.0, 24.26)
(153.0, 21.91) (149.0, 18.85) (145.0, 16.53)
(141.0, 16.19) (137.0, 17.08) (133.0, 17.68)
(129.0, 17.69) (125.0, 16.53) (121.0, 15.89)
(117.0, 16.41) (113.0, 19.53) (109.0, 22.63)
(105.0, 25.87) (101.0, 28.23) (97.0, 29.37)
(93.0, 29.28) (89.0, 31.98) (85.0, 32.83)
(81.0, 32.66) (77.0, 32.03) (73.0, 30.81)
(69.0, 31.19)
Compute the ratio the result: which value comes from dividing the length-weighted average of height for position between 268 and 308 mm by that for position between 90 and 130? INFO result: 1.3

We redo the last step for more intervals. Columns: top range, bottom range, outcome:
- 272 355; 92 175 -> 1.37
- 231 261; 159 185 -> 1.15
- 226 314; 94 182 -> 1.34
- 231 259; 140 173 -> 1.31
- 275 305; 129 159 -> 1.54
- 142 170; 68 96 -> 0.70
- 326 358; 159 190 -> 1.25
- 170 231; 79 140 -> 1.15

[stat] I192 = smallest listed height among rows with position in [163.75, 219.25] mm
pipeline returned 24.15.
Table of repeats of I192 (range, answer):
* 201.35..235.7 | 28.1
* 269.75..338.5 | 27.35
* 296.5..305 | 27.62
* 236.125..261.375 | 28.11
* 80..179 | 15.89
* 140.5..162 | 16.19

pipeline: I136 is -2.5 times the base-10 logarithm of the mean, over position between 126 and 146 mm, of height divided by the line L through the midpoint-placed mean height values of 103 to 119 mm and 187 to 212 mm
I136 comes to 0.31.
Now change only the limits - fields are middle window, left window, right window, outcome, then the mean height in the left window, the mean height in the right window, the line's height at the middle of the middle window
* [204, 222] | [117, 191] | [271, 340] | -0.17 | 21.2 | 28.9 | 24.2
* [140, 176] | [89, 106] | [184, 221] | 0.23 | 28.8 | 26.9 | 27.7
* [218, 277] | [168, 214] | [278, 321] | -0.06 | 26.2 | 28.7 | 27.5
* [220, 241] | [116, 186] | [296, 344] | -0.19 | 20.8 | 28.8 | 24.6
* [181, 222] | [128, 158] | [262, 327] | -0.19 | 18.6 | 28.7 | 22.5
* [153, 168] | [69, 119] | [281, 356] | 0.16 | 27.8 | 29.5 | 28.3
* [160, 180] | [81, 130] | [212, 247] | 0.06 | 24.3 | 29.1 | 26.8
